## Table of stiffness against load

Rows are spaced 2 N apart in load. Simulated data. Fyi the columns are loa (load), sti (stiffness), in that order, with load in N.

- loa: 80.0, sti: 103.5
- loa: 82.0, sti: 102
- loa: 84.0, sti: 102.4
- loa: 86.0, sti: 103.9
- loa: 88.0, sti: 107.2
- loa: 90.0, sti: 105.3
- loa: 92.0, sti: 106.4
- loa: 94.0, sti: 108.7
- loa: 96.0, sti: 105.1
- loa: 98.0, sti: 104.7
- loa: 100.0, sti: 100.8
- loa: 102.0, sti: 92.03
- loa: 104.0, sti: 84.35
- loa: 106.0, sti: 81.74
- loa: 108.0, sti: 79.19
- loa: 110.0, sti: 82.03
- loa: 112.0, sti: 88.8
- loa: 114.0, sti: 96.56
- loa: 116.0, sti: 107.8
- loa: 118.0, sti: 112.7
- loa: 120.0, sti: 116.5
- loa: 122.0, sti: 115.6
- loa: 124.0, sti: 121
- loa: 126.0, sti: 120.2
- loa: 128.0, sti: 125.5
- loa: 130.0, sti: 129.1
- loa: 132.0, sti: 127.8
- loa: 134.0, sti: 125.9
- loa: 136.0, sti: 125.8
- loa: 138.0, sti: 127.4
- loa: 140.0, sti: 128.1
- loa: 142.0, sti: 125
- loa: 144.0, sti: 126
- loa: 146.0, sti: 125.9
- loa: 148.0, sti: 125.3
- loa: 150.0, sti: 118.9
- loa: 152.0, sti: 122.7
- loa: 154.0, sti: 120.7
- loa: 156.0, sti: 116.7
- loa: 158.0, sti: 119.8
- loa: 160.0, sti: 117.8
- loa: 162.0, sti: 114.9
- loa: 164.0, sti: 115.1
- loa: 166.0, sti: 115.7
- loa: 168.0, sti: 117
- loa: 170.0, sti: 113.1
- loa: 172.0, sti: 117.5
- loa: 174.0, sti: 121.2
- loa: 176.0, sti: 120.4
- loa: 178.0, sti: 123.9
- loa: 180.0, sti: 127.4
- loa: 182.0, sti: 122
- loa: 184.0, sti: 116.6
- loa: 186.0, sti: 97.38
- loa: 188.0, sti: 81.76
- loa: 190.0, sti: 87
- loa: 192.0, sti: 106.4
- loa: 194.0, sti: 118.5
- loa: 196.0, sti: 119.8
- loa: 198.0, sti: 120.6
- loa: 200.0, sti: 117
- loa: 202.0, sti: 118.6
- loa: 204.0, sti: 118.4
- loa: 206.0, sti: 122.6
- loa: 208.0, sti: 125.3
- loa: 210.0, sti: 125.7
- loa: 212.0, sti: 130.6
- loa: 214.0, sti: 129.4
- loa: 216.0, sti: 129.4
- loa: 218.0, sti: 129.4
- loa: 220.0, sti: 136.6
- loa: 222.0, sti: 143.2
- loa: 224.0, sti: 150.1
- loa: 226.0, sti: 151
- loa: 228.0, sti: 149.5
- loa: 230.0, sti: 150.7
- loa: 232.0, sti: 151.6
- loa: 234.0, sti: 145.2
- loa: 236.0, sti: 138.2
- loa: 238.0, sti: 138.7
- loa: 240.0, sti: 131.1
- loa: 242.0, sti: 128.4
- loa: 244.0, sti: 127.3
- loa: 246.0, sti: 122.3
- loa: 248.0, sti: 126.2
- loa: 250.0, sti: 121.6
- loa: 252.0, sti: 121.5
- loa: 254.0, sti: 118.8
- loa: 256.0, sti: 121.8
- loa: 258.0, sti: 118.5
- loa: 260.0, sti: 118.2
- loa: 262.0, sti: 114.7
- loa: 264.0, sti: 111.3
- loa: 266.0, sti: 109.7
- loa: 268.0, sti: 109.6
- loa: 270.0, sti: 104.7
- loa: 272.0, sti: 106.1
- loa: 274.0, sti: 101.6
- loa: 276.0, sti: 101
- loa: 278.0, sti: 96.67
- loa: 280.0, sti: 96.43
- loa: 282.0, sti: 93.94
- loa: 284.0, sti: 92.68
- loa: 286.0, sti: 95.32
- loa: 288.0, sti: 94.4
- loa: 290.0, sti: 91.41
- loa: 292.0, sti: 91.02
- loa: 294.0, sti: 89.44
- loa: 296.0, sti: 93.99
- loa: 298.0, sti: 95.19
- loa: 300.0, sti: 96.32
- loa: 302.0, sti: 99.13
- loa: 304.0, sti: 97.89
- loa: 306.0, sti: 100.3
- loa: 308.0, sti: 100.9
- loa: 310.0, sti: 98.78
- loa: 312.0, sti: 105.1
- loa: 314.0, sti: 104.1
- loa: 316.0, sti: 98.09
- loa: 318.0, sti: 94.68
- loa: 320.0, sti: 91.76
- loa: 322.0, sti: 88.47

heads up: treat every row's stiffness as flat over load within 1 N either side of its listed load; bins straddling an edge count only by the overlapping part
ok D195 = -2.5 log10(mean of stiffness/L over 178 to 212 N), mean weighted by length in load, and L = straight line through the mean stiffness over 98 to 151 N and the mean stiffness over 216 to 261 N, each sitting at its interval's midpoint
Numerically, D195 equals 0.09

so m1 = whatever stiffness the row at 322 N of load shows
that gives 88.47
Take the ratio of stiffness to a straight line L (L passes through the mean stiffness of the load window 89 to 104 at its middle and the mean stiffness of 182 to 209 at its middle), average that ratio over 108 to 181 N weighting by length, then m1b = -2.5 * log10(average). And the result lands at -0.10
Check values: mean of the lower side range 102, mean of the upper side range 112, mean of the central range 118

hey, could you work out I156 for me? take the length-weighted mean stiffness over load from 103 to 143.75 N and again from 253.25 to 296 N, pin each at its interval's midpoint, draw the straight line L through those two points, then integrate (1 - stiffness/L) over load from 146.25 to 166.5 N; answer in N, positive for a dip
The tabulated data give -1.8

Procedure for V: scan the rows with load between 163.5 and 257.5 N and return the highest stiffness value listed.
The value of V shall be 151.6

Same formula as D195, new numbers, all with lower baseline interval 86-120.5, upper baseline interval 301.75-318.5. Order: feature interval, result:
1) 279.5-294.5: 0.077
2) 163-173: -0.168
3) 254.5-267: -0.162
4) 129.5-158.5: -0.248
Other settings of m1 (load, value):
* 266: 109.7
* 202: 118.6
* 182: 122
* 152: 122.7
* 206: 122.6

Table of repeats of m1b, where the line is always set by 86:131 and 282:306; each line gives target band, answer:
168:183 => -0.20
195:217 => -0.24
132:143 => -0.23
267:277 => -0.10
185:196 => 0.00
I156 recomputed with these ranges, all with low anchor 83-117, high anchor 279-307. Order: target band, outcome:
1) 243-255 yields -3.46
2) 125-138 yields -3.86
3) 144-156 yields -3.19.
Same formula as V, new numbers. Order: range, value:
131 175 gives 128.1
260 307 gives 118.2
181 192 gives 122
